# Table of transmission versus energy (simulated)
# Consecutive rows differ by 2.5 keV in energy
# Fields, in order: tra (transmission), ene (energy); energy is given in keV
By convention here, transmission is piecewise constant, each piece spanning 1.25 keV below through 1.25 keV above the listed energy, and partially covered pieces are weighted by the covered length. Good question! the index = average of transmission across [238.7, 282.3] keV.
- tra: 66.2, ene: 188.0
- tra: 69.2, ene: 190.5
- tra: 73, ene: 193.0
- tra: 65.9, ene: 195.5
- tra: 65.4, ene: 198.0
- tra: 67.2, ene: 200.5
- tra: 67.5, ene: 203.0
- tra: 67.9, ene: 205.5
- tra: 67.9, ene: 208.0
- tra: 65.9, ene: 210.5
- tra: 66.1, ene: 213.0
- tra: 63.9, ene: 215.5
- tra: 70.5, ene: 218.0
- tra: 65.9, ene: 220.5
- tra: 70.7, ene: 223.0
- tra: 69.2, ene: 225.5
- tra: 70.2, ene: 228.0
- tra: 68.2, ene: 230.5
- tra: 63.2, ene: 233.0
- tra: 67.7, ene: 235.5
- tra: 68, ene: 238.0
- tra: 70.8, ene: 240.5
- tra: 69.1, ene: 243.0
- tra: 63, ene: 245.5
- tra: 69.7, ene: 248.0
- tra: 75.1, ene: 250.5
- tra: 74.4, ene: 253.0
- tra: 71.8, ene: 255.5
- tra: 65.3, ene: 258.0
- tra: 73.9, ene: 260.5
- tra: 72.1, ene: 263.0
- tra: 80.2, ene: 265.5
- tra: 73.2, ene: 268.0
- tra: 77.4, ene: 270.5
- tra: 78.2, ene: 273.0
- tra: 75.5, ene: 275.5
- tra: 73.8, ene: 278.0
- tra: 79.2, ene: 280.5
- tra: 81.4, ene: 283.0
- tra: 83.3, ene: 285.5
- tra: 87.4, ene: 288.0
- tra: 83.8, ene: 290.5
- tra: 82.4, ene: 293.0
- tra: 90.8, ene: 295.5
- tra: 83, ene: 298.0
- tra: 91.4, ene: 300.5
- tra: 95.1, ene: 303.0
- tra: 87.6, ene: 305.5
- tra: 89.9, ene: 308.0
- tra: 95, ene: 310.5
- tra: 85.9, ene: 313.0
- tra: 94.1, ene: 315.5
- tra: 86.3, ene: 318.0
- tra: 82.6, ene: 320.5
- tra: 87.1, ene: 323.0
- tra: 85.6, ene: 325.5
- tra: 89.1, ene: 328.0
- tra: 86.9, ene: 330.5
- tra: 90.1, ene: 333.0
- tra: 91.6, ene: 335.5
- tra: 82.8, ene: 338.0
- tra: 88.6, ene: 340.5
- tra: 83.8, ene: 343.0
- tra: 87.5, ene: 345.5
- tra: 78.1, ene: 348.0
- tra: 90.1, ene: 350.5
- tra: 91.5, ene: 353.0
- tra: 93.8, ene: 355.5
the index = 73.1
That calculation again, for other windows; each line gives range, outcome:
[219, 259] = 68.9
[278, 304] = 85.1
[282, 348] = 87.3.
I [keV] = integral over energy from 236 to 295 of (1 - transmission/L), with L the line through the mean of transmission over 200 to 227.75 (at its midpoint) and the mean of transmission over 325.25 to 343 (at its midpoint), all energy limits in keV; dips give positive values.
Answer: 0.8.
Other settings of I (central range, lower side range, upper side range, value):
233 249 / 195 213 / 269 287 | 1.1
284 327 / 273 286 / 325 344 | -2.7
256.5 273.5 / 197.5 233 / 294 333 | 0.9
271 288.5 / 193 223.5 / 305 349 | 0.0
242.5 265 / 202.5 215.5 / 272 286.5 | 1.0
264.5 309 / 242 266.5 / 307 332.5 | -1.7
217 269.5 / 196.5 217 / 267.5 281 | 1.2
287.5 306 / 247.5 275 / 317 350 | -1.8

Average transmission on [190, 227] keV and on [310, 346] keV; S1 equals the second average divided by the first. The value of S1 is 1.3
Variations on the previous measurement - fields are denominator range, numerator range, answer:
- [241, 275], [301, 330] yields 1.23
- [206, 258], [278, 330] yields 1.27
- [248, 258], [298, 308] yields 1.25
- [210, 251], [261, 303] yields 1.19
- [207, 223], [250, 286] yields 1.13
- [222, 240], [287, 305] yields 1.29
